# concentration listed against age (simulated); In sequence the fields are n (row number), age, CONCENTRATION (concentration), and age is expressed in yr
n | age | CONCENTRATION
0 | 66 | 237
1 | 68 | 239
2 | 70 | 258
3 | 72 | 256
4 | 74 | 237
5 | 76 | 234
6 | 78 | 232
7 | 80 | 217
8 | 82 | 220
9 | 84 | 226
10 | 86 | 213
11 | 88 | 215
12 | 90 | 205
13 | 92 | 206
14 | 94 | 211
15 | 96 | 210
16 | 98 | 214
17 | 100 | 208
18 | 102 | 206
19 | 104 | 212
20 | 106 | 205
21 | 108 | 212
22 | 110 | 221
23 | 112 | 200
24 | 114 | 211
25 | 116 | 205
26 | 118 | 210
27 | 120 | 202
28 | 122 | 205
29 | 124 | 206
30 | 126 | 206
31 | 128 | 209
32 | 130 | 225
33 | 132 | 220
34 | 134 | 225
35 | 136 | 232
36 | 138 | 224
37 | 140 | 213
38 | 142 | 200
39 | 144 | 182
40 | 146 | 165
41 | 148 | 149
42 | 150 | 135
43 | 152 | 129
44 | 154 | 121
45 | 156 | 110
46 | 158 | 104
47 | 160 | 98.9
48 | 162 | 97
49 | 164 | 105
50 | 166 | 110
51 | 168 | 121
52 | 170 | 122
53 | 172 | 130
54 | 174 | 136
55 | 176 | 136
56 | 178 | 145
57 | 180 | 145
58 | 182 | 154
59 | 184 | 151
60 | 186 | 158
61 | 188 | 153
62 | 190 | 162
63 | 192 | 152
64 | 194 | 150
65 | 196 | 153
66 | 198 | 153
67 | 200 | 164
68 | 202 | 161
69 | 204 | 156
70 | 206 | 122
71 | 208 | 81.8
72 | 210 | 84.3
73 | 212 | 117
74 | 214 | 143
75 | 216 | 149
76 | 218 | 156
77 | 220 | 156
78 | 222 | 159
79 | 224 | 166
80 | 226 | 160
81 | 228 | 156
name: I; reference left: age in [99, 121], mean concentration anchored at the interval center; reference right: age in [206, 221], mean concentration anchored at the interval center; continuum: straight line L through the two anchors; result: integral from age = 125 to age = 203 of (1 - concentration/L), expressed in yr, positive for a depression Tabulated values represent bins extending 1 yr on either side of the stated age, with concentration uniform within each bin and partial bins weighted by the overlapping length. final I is 4.2 yr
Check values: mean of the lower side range 208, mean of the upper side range 126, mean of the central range 157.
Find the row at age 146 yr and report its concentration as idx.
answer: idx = 165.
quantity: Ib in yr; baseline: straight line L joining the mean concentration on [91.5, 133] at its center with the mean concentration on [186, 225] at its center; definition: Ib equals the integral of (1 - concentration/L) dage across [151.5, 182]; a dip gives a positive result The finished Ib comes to 8.78 yr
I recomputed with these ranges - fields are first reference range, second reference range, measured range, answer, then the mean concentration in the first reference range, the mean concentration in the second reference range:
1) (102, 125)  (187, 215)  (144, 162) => 5.0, 208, 139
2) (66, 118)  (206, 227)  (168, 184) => 2.5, 219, 136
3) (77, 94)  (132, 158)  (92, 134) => -3.1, 216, 173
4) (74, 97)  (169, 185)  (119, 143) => -4.7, 218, 140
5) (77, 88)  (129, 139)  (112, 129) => 1.3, 221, 225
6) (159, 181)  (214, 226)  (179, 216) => -0.6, 122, 156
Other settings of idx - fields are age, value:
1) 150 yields 135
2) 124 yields 206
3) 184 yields 151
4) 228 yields 156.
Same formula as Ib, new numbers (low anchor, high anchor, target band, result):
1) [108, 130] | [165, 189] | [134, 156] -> 0.52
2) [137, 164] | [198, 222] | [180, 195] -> -1.37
